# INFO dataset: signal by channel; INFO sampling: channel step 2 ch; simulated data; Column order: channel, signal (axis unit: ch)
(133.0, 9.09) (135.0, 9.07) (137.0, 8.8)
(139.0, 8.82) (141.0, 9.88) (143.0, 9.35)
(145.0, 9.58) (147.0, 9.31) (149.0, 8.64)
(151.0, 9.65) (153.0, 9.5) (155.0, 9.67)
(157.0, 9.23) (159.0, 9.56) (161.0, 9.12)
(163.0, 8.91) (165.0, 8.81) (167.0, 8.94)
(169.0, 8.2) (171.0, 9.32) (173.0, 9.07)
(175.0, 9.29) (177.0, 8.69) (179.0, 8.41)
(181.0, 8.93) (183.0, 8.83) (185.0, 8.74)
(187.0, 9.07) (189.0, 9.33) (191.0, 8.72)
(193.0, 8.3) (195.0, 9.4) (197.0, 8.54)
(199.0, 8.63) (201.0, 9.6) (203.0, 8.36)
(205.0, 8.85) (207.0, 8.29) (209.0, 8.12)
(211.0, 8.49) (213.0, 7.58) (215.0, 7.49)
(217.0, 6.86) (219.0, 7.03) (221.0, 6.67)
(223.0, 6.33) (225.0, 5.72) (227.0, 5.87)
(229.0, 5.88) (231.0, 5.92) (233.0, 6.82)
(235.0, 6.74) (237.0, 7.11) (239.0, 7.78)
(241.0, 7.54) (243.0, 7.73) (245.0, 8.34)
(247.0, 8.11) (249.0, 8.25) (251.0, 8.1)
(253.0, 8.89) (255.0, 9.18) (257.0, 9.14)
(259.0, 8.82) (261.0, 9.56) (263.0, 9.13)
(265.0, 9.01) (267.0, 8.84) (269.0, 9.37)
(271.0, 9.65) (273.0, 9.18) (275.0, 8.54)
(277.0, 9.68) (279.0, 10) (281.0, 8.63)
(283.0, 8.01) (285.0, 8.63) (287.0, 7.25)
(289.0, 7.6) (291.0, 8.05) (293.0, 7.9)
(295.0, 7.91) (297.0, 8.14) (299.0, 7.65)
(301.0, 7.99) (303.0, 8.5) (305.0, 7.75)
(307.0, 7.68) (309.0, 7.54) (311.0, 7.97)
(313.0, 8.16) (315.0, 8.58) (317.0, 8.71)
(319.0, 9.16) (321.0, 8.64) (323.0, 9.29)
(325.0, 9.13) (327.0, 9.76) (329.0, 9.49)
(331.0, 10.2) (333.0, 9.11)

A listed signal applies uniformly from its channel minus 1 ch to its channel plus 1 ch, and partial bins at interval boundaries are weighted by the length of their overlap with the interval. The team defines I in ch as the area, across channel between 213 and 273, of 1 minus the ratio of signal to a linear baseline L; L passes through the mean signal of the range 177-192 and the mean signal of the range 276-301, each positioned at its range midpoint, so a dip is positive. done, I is 5.0 ch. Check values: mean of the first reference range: 8.85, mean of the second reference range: 8.28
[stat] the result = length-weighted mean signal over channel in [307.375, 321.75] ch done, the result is 8.36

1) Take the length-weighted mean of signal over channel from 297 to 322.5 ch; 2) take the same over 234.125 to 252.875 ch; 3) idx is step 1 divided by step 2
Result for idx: 1.05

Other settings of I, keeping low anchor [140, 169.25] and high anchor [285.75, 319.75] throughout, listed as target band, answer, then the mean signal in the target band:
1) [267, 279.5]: -1.61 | 9.33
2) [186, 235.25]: 6.06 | 7.72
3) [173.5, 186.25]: 0.30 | 8.83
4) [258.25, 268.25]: -0.88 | 9.09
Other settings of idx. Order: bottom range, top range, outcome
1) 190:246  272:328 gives 1.11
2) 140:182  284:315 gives 0.87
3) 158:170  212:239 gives 0.75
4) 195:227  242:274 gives 1.14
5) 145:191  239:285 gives 0.97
